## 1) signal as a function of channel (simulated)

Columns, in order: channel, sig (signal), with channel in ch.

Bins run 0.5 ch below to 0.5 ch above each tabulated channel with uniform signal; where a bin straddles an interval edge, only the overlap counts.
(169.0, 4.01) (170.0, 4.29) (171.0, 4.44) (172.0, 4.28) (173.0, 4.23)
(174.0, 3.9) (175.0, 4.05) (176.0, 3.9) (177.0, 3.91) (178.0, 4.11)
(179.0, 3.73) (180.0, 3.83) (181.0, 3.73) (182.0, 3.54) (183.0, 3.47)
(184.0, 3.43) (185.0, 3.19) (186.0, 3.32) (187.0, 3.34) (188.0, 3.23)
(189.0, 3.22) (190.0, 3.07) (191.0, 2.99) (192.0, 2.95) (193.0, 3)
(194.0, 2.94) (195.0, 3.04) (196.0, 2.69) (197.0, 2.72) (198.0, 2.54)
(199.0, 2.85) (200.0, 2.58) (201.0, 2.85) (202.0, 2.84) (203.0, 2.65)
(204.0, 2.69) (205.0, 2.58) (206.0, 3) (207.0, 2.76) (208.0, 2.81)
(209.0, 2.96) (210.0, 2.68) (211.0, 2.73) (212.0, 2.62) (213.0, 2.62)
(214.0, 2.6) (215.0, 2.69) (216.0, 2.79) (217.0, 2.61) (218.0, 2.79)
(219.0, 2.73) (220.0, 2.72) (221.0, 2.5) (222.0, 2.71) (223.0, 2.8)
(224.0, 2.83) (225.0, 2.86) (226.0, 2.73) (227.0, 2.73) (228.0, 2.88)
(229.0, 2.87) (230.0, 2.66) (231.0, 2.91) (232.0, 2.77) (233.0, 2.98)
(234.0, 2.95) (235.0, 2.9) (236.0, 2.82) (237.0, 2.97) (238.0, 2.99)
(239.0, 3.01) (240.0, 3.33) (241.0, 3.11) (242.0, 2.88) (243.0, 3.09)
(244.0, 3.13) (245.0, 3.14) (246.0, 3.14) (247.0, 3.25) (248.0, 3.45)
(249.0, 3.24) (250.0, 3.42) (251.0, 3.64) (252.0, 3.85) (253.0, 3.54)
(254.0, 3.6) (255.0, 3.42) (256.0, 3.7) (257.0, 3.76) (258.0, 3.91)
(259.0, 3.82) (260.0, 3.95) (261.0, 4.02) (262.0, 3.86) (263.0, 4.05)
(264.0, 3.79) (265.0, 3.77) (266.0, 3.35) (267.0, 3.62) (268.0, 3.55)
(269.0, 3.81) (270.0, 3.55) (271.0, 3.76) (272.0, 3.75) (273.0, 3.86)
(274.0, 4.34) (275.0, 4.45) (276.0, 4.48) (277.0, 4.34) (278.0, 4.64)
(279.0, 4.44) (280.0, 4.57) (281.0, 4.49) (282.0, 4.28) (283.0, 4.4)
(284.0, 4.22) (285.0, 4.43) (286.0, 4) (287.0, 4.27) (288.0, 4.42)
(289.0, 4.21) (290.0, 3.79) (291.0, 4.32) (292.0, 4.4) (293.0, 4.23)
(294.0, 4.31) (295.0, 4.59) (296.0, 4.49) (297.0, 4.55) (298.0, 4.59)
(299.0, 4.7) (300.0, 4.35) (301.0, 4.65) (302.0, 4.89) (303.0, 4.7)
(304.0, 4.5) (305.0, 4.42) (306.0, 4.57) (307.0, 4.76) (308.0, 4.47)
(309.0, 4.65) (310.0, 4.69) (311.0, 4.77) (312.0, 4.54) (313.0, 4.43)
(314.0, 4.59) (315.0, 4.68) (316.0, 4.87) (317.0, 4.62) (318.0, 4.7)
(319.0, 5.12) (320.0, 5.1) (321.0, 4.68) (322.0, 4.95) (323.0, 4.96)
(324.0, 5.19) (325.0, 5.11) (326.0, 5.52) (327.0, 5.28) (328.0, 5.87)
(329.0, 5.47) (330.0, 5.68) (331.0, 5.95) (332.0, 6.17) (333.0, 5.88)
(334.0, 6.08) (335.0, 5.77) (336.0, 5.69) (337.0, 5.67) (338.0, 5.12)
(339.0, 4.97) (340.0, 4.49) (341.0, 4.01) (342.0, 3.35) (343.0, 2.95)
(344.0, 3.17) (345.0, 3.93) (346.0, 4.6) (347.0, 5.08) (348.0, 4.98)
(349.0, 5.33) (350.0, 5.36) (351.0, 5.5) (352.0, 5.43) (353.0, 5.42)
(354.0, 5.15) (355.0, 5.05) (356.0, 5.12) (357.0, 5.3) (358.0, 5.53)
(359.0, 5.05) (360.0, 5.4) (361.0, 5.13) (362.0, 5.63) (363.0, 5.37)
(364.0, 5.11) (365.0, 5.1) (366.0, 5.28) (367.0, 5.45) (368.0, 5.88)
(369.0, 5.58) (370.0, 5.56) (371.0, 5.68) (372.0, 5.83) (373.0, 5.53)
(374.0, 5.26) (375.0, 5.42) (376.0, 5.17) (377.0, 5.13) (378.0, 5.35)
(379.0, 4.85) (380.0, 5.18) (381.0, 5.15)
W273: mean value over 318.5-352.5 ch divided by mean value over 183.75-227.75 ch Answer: 1.8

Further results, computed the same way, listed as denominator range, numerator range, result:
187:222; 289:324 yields 1.65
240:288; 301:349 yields 1.28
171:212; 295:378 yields 1.56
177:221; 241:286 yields 1.27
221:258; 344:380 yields 1.68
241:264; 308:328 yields 1.38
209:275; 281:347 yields 1.47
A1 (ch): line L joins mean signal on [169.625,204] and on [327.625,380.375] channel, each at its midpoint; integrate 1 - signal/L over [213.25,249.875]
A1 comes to 9.0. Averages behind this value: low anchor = 3.36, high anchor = 5.21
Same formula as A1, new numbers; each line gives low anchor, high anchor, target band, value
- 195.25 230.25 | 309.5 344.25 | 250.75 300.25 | -1.4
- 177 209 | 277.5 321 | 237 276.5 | 3.7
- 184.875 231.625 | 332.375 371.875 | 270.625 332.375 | -4.8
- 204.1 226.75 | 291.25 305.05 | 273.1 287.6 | -0.8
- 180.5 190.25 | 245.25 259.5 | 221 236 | 2.9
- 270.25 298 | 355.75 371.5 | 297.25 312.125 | -0.1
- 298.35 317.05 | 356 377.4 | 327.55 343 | -0.9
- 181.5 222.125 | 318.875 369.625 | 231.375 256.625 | 2.5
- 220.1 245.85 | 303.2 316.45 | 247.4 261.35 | -1.1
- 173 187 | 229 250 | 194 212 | 3.6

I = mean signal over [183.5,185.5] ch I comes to 3.31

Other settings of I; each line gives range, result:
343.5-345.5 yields 3.55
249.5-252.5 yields 3.64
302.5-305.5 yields 4.54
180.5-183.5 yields 3.58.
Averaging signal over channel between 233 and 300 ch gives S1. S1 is 3.83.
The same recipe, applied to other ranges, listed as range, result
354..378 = 5.37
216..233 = 2.76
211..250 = 2.89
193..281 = 3.23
